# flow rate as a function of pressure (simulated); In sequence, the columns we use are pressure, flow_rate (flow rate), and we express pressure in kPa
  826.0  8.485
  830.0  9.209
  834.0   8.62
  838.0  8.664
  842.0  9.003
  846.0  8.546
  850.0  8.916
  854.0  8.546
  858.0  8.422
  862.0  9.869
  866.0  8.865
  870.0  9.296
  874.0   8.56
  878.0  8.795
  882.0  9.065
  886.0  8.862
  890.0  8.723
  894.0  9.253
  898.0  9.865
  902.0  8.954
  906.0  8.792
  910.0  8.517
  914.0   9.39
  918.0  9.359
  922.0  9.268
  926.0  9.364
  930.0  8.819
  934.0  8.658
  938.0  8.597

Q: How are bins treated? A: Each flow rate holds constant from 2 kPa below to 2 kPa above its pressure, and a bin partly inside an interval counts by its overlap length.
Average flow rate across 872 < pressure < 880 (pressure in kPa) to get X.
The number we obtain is 8.68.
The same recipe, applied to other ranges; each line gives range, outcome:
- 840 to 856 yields 8.75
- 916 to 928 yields 9.33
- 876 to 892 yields 8.86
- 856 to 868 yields 9.05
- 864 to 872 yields 9.08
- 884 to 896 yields 8.95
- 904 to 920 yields 9.01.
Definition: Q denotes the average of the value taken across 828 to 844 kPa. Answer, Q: 8.87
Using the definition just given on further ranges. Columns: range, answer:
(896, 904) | 9.41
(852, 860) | 8.48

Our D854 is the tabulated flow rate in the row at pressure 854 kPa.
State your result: 8.546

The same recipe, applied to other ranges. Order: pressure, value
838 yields 8.664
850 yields 8.916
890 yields 8.723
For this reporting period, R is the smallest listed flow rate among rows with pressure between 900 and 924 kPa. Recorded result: 8.517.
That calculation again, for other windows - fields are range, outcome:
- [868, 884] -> 8.56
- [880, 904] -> 8.723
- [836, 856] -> 8.546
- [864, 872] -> 8.865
